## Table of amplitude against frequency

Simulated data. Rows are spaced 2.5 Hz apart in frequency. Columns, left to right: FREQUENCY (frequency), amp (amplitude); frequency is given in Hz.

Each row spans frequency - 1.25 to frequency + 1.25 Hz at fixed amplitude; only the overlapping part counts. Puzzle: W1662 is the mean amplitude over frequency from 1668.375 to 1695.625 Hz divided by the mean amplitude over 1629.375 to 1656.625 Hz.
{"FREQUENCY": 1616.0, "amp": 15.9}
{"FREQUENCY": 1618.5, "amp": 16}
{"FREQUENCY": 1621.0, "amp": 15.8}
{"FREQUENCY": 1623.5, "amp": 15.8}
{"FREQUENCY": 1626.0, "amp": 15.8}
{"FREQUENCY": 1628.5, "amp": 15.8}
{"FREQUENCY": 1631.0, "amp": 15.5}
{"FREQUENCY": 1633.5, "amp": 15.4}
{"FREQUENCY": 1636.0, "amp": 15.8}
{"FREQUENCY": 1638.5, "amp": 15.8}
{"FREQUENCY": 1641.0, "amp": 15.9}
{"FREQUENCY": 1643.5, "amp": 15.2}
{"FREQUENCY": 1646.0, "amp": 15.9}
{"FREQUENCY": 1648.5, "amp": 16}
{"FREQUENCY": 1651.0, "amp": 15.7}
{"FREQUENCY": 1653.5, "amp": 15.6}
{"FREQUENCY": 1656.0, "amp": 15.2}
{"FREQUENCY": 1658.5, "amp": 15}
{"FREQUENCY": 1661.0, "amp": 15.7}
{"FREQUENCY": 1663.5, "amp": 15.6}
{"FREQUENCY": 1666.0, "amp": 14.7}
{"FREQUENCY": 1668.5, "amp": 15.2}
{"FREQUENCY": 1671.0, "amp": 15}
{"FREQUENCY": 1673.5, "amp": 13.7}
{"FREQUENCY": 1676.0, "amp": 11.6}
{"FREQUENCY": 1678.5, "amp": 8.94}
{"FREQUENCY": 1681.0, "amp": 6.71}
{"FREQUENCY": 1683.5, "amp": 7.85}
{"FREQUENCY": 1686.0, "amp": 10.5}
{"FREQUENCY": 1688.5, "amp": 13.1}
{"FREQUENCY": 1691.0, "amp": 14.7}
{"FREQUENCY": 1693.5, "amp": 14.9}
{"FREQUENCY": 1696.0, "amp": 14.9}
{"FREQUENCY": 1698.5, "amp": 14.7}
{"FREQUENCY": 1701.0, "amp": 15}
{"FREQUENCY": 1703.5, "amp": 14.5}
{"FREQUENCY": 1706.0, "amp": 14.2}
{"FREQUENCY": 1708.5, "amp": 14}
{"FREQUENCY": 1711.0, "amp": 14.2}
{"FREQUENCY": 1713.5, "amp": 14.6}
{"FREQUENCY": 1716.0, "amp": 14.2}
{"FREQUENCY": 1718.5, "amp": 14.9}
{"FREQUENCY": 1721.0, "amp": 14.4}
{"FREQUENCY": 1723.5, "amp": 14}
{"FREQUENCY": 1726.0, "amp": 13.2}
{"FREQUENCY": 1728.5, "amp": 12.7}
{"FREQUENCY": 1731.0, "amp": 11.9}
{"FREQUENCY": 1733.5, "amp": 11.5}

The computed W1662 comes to 0.77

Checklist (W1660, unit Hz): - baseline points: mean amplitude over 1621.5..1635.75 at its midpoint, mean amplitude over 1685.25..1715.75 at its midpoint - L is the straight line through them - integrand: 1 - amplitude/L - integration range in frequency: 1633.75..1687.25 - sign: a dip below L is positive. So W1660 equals 4.1 Hz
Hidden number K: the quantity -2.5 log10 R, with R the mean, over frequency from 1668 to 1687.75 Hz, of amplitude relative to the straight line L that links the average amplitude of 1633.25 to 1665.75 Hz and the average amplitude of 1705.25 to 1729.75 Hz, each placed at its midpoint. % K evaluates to 0.33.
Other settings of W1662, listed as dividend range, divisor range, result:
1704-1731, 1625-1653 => 0.89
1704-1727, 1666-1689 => 1.23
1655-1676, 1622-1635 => 0.95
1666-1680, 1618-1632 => 0.82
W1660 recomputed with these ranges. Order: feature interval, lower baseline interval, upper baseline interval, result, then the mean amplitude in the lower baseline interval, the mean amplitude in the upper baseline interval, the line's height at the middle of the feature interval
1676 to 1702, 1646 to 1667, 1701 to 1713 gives 4.6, 15.5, 14.3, 14.7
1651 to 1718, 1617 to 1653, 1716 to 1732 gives 3.9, 15.7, 13.6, 14.5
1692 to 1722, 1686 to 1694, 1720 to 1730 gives -2.2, 13.6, 13.5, 13.6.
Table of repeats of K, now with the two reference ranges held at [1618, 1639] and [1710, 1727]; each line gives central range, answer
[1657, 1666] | -0.01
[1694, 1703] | -0.02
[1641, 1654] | -0.02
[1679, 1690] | 0.47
